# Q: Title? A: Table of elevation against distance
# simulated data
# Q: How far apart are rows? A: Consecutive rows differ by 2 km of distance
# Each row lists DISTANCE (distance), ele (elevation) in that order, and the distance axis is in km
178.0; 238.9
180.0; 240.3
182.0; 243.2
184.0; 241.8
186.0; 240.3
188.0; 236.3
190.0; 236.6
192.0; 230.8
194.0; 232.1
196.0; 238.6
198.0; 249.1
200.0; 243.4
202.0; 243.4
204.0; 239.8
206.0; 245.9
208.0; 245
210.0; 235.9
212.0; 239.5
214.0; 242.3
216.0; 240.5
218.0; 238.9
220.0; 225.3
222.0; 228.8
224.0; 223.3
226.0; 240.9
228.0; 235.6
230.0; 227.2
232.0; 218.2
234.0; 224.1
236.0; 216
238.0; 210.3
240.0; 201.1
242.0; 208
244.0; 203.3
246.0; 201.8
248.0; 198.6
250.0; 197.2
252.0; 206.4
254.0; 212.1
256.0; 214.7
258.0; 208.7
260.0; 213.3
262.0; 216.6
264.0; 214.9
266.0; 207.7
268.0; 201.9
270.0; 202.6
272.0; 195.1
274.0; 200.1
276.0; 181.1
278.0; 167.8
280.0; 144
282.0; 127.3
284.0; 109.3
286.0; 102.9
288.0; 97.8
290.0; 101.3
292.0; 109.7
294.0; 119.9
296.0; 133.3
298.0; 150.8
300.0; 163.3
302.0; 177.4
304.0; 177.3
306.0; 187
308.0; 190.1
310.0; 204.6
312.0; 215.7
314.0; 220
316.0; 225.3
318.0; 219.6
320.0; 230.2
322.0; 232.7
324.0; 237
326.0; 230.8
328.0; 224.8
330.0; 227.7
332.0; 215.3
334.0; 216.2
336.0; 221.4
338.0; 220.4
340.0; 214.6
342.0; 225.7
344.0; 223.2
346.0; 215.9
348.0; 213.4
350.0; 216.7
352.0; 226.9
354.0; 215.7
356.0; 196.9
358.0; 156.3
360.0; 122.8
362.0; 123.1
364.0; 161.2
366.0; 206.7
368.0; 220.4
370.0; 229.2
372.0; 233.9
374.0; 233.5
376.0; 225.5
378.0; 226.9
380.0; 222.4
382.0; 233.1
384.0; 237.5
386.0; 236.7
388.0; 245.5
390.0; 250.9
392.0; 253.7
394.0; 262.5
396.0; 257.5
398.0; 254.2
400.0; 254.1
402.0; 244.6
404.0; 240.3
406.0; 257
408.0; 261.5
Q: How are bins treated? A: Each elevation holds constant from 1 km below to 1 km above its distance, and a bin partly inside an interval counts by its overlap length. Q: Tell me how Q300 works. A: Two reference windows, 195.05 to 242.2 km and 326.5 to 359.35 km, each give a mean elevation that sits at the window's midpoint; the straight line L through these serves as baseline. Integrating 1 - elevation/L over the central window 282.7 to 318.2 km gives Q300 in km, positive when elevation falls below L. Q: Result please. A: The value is 9.7 km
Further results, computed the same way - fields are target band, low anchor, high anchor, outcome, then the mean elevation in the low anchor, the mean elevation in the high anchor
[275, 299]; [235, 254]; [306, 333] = 9.5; 205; 220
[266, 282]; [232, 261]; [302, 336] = 2.2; 209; 215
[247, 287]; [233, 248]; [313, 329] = 5.3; 209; 228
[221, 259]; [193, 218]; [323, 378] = 3.1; 241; 210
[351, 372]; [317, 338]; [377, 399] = 4.2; 225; 244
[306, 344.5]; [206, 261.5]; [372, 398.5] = 2.2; 221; 241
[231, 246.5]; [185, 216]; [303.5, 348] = 1.5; 240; 217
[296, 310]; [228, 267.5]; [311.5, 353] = 2.9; 211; 223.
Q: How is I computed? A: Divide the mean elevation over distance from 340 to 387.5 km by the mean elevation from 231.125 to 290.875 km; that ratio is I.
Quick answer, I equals 1.12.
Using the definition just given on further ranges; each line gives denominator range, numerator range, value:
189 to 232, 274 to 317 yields 0.67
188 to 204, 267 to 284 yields 0.73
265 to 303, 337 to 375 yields 1.33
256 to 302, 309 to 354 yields 1.35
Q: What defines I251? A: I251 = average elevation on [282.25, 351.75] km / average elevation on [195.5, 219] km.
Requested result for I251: 0.79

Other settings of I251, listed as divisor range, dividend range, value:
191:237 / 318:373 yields 0.89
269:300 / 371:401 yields 1.69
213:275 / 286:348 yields 0.90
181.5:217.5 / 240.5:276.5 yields 0.85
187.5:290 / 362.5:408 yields 1.12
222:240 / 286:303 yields 0.58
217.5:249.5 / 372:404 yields 1.11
